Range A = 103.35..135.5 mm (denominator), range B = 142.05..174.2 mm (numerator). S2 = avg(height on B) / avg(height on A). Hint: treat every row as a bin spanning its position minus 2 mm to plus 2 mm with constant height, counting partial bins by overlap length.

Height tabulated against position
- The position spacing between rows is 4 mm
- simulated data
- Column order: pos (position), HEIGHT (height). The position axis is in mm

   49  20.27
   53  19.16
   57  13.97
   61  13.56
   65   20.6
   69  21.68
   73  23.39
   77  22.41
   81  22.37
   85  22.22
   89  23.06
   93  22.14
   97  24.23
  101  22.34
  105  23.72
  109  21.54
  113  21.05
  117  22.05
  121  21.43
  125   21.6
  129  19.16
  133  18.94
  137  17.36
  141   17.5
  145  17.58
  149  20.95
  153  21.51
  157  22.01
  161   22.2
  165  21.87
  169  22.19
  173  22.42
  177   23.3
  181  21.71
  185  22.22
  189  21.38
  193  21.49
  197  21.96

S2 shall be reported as 1.00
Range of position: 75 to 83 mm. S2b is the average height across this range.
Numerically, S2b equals 22.4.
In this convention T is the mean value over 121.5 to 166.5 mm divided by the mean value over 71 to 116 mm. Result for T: 0.9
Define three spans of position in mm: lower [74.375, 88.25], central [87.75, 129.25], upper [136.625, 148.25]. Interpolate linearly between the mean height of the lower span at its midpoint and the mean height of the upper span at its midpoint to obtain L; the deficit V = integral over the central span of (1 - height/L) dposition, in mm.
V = -3.51 mm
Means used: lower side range 22.4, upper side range 17.9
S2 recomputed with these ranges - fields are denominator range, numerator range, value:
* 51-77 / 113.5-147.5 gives 1.03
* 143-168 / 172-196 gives 1.05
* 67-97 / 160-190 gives 0.98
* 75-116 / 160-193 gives 0.98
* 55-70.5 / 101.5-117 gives 1.28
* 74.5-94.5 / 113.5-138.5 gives 0.90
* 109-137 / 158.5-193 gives 1.08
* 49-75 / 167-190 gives 1.18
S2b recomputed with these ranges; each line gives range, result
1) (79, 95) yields 22.4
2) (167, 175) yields 22.3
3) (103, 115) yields 22.1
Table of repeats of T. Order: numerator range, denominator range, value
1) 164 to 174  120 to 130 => 1.06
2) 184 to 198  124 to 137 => 1.12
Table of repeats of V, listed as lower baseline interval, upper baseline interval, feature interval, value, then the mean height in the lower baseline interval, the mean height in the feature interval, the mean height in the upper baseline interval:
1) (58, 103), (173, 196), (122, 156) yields 3.6 mm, 21.5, 19.5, 22.1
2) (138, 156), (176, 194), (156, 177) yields -1.5 mm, 19.4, 22.3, 22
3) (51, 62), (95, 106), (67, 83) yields -3.0 mm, 15.7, 22.5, 23.4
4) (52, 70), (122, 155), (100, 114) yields -2.7 mm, 17.5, 22.2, 19.4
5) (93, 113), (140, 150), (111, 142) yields 0.7 mm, 22.7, 20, 18.6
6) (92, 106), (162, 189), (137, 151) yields 2.5 mm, 23.1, 18.5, 22.2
